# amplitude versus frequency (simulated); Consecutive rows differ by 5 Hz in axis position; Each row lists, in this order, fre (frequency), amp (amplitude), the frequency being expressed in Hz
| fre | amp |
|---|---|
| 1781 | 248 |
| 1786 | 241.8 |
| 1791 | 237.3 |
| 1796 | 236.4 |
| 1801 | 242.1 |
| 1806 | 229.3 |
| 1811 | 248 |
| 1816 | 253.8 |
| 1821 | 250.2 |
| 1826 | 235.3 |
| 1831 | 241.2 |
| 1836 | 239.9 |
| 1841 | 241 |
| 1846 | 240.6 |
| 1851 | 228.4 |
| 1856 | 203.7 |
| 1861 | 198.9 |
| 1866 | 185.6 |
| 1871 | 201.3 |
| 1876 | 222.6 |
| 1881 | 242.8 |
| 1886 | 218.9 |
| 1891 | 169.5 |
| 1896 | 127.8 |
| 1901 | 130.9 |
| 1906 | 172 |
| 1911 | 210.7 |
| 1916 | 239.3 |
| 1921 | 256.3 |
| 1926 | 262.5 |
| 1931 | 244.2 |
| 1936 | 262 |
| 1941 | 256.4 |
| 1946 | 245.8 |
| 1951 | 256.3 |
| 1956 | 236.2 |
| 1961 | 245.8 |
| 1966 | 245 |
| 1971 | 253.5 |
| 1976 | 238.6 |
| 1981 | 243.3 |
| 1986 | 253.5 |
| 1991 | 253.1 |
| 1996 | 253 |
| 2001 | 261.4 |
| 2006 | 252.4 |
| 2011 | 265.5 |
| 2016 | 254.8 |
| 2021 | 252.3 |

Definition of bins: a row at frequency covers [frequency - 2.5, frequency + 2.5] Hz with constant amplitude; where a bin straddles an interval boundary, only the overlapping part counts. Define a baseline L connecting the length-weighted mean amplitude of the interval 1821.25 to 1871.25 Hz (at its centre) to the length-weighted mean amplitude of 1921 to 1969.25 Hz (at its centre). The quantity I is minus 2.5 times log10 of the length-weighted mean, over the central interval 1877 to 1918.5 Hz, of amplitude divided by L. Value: 0.242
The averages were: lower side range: 224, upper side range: 251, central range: 190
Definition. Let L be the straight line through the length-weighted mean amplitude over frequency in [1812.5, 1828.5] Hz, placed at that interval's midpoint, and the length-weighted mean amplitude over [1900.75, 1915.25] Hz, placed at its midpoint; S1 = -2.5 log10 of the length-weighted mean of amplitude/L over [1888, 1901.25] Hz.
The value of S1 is 0.30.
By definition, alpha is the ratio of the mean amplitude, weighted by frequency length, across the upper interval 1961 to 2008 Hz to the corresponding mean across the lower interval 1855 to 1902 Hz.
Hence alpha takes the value 1.31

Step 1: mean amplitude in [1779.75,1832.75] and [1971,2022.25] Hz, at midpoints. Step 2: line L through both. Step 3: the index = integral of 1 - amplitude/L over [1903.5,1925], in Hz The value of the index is 2.2 Hz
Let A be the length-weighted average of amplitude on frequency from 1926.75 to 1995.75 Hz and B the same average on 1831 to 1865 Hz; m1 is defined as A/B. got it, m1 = 1.1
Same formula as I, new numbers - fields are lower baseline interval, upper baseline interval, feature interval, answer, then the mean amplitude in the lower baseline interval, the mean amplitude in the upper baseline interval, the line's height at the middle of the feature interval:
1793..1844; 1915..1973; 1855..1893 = 0.19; 242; 251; 246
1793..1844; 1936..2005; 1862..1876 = 0.22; 242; 250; 244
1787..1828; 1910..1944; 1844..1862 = 0.12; 242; 249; 244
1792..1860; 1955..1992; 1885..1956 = 0.11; 237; 246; 243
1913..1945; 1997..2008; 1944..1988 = 0.04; 252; 257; 255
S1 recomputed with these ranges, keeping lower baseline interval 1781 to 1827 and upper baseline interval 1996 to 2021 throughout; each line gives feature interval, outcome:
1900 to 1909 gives 0.50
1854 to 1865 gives 0.23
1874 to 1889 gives 0.10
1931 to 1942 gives -0.02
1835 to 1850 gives 0.03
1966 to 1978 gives 0.04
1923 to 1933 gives -0.01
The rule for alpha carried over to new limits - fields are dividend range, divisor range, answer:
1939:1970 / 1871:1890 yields 1.13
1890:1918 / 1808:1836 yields 0.71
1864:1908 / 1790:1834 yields 0.77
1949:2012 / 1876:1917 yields 1.32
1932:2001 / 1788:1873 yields 1.08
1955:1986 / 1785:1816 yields 1.02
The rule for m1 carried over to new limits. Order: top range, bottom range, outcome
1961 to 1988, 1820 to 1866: 1.08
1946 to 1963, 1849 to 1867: 1.20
